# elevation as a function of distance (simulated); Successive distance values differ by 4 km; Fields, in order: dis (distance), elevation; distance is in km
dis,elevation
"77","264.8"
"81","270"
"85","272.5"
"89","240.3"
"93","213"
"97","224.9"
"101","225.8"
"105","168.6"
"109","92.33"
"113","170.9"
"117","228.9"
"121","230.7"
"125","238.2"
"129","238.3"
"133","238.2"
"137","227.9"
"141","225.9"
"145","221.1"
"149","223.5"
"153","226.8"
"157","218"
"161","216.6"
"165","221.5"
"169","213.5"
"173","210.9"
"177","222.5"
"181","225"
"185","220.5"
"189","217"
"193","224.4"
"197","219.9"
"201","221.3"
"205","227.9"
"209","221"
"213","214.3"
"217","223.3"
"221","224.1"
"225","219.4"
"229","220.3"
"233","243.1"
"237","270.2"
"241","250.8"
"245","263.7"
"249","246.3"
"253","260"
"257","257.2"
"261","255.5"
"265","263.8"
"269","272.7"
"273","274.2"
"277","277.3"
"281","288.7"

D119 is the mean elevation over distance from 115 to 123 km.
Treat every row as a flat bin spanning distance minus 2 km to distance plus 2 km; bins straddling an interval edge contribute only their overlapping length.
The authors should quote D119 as 230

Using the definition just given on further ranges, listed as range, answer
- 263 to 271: 268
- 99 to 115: 164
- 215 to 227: 222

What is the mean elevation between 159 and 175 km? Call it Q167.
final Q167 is 216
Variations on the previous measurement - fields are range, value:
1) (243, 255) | 257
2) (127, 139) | 235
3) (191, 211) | 223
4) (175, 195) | 222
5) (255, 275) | 265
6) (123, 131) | 238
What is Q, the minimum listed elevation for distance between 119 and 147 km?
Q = 221.1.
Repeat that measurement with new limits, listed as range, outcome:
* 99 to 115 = 92.33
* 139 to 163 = 216.6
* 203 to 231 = 214.3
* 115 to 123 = 228.9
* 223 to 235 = 219.4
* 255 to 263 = 255.5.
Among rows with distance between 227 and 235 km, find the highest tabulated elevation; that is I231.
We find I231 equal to 243.1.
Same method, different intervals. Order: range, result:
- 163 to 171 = 221.5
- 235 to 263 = 270.2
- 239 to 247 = 263.7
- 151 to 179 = 226.8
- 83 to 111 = 272.5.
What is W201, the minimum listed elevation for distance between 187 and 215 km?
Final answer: 214.3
